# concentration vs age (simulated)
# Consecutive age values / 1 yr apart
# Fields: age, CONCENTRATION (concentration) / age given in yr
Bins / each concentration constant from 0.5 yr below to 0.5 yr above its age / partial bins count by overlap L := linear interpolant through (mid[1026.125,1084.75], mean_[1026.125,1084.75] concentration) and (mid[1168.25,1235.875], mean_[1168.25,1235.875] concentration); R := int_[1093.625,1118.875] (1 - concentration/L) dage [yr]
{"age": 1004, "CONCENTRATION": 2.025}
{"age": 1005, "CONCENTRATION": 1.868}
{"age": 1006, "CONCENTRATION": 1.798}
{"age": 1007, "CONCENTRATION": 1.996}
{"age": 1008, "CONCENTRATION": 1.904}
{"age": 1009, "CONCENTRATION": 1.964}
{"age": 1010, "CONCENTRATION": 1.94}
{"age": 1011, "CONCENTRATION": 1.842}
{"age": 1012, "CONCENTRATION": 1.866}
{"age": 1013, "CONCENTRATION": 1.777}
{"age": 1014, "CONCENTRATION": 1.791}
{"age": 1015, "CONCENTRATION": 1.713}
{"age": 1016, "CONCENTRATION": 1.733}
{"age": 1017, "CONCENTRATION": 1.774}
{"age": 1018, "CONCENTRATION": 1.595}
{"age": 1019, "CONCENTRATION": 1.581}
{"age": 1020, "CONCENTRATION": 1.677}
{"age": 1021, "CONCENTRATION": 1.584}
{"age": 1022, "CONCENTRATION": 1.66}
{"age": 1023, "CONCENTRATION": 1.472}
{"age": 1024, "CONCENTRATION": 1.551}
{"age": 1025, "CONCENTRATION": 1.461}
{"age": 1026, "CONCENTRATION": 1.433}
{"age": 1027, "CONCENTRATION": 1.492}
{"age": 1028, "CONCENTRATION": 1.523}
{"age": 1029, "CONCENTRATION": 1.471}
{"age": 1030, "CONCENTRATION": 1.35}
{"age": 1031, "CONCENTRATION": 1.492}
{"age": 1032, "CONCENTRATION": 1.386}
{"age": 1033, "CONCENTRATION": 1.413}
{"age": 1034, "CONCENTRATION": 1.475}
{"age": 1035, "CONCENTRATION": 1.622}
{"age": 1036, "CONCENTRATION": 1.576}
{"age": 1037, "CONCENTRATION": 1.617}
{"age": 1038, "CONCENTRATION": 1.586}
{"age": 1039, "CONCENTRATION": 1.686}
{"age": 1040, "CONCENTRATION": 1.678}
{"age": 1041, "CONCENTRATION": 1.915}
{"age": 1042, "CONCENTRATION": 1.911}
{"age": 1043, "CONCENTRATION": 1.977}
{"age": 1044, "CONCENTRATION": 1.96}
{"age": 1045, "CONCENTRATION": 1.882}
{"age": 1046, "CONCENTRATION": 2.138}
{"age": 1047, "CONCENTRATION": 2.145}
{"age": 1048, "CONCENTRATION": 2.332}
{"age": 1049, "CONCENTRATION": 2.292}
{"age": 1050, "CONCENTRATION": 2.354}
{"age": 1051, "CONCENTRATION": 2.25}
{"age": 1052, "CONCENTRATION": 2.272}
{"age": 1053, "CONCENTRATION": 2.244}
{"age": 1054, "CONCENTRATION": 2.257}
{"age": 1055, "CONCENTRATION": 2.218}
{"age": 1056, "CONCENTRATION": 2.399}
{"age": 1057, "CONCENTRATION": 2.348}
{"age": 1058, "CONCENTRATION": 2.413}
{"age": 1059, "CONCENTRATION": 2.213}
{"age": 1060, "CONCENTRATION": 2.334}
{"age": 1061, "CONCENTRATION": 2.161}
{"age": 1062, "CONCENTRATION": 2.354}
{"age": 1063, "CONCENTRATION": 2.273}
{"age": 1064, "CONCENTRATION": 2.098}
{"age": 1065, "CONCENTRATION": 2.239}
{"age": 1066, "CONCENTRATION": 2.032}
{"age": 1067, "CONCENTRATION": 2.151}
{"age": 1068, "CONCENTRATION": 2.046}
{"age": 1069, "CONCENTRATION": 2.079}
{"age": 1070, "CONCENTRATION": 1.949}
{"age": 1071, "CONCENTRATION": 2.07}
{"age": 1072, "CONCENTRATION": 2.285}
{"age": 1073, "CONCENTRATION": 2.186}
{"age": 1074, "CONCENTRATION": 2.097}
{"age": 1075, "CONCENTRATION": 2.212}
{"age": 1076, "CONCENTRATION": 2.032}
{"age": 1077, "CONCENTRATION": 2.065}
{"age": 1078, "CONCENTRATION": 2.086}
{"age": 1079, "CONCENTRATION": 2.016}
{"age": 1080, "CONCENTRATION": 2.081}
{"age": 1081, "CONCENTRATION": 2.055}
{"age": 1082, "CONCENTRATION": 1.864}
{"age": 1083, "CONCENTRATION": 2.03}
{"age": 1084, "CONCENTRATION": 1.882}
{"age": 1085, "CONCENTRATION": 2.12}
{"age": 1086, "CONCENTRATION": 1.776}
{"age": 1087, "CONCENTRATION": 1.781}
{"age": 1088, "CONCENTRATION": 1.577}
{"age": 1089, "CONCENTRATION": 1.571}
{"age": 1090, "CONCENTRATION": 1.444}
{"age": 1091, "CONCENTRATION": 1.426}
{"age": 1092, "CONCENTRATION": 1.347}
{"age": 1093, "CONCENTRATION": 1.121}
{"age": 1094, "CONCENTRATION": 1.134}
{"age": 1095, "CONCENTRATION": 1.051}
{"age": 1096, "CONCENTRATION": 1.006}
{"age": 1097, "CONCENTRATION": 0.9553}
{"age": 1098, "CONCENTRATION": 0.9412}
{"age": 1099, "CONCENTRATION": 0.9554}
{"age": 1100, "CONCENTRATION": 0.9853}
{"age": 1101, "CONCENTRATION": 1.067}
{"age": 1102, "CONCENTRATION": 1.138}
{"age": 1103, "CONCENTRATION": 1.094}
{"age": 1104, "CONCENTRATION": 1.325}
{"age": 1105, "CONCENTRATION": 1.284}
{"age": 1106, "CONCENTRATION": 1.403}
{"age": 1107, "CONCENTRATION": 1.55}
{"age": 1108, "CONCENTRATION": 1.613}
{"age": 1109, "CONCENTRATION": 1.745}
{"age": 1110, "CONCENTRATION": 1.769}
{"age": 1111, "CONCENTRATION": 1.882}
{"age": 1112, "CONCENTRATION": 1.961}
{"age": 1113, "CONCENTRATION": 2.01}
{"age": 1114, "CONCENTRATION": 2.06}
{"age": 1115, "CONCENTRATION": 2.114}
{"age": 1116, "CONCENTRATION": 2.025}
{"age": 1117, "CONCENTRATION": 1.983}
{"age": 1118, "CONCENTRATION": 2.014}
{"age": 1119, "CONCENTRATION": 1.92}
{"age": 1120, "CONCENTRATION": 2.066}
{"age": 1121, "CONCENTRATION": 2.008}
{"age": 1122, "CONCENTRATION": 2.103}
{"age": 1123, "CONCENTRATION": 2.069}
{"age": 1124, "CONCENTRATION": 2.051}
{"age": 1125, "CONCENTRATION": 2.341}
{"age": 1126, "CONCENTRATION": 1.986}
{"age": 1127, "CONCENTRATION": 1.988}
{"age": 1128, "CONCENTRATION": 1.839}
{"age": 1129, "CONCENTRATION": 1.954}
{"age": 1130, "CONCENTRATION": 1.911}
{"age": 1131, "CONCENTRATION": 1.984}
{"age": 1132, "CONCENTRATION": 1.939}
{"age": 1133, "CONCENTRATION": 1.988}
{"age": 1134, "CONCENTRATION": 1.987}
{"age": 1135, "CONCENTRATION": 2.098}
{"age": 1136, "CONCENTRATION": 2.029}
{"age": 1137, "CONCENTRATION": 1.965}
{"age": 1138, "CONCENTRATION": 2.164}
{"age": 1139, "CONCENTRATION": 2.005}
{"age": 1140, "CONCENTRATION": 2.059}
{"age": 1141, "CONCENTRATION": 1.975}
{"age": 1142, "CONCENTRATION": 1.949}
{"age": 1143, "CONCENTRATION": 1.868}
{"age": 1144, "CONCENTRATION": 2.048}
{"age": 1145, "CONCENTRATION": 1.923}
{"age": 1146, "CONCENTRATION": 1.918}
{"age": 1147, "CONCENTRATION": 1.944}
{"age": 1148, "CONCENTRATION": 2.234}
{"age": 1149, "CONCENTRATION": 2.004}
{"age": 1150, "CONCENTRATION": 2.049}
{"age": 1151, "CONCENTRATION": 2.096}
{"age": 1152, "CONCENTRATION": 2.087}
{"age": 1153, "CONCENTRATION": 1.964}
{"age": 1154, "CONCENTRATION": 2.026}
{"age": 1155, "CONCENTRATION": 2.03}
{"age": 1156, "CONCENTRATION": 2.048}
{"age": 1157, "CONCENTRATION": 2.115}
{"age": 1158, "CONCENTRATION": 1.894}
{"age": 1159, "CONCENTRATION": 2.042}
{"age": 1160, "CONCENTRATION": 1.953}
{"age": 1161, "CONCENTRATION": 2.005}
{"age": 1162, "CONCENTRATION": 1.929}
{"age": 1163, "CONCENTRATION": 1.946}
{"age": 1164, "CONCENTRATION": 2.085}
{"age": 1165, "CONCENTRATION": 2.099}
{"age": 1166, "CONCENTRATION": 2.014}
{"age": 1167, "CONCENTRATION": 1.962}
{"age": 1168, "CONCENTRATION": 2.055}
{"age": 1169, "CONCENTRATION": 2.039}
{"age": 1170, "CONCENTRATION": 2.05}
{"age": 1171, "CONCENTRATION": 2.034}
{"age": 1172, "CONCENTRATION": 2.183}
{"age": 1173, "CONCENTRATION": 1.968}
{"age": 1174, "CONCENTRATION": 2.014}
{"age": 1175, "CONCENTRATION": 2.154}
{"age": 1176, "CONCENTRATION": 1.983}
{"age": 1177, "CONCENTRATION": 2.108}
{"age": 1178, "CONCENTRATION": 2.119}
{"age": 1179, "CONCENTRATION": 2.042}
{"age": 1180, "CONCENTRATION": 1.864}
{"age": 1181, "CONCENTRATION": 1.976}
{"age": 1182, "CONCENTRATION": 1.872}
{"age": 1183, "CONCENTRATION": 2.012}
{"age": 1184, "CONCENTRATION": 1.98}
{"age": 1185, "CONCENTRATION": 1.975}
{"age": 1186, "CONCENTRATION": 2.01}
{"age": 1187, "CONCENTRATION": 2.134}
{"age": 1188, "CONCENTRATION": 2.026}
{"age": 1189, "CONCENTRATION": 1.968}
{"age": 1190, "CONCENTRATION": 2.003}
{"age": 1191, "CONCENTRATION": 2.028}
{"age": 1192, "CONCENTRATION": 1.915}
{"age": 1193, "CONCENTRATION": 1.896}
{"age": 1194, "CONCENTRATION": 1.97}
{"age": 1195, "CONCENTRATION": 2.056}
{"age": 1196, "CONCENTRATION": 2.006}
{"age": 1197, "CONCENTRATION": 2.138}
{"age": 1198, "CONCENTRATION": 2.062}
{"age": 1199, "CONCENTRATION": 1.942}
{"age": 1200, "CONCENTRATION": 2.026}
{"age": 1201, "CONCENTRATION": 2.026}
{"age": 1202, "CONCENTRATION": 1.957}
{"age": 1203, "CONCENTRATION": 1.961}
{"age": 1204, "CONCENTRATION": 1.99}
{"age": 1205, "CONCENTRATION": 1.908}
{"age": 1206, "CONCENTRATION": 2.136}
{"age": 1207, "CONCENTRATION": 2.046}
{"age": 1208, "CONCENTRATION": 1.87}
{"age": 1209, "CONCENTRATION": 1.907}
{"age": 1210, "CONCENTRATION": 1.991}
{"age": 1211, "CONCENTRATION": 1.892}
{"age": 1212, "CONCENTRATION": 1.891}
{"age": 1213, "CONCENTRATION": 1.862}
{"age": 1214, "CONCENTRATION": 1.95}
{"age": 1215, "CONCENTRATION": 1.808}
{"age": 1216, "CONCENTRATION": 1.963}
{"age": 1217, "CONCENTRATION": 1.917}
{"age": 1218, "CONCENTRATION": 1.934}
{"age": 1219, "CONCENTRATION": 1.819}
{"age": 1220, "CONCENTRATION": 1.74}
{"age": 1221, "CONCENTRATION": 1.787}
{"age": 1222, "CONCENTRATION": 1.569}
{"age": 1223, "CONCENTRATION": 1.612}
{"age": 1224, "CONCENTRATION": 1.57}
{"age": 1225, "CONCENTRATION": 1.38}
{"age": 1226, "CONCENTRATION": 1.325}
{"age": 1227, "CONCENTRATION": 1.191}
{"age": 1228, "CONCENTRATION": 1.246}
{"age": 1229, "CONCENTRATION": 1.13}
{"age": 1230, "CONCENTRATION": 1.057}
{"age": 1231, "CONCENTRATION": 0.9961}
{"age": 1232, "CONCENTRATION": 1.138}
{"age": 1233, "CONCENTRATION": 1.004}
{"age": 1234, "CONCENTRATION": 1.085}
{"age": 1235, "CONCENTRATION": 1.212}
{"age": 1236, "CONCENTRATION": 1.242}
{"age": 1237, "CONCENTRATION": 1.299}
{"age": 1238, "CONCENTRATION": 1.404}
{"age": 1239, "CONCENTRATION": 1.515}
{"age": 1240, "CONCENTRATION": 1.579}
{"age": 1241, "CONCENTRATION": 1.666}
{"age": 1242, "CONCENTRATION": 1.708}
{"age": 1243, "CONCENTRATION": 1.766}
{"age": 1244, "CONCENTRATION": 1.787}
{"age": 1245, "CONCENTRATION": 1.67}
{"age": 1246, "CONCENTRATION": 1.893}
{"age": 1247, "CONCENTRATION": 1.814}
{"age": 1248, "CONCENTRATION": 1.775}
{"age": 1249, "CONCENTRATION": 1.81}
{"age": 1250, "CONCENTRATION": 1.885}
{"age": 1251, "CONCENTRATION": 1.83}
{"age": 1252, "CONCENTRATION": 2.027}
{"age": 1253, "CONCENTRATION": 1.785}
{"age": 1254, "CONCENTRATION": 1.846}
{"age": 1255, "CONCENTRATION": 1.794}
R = 5.75 yr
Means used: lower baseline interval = 1.99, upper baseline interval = 1.82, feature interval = 1.49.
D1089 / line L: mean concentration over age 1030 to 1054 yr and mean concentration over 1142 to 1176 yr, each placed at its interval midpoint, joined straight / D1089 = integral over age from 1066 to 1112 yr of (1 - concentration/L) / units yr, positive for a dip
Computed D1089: 6.5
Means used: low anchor 1.88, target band 1.66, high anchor 2.02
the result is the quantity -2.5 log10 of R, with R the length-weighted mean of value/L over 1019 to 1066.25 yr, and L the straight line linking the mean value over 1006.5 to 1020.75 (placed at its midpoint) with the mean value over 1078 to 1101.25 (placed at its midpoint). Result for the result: -0.135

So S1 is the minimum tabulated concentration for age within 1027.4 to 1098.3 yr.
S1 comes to 0.9412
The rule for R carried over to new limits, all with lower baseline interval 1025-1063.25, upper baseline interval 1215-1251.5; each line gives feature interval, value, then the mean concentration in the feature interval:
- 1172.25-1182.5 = -2.2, 2.01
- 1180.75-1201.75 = -4.8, 2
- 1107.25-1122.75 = -1.5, 1.95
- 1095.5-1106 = 4.2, 1.09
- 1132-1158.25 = -4.6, 2.02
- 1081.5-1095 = 1.7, 1.6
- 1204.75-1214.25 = -2.1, 1.95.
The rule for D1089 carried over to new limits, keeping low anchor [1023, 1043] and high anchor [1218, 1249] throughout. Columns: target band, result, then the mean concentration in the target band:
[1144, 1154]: -3.4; 2.03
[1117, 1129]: -3.9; 2.03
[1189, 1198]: -3.0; 2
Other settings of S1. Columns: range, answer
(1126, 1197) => 1.839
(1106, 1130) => 1.403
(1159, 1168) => 1.929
